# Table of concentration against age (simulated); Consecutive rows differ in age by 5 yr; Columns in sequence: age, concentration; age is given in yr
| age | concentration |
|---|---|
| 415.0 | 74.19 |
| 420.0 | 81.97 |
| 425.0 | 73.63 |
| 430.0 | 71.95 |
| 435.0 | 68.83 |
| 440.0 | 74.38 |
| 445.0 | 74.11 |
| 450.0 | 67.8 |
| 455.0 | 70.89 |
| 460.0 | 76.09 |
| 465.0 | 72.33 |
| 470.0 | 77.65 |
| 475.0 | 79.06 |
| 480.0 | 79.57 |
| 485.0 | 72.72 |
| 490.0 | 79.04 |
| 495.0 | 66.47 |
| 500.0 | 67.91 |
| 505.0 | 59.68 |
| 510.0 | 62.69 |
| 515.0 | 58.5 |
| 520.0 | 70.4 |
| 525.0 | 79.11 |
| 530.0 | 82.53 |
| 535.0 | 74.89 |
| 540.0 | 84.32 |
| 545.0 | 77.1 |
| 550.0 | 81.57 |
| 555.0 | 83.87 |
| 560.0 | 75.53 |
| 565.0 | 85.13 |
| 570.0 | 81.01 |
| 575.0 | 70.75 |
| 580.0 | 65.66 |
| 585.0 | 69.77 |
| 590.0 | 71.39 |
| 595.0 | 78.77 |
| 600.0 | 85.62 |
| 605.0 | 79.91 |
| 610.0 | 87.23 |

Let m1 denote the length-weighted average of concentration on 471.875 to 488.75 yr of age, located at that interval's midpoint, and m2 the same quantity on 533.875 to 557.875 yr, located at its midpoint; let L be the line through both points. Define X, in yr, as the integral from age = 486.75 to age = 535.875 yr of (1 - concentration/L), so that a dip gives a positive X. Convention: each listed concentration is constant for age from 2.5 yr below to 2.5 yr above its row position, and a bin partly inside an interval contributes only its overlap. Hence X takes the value 5.52 yr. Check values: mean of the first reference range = 77.3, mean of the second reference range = 80.6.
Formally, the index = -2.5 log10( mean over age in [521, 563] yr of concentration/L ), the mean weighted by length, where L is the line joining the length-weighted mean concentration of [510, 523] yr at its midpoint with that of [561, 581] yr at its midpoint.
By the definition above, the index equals -0.14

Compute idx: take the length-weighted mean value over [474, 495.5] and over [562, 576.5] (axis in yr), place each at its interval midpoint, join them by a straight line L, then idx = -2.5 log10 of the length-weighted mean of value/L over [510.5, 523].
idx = 0.19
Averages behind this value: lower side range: 75.9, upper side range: 79.4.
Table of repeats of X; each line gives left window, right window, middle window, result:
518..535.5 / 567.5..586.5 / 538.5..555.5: -1.4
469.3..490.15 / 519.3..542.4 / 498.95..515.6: 3.4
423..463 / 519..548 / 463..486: -0.7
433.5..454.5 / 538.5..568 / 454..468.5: -0.1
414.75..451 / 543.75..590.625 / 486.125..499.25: 0.5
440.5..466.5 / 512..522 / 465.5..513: -2.6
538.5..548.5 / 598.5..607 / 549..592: 2.9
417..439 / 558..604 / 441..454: 0.5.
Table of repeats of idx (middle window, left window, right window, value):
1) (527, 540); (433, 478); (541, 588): -0.054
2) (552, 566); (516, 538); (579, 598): -0.102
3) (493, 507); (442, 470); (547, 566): 0.179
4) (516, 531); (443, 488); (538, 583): 0.026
